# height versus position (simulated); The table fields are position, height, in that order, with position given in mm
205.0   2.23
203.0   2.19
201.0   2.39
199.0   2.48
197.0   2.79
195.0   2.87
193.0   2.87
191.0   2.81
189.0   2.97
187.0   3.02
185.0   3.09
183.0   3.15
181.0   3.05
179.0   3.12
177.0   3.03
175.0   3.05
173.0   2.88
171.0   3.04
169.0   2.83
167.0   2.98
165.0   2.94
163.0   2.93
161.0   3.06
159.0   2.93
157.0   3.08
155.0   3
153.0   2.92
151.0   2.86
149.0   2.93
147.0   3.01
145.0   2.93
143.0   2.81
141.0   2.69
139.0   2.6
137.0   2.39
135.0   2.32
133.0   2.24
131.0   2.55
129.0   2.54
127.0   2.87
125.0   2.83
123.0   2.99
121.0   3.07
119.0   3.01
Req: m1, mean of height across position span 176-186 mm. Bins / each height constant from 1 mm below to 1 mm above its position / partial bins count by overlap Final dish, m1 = 3.09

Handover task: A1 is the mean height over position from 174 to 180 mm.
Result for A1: 3.07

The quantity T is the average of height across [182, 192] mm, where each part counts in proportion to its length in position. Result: 3.01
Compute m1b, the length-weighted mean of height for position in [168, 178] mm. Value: 2.97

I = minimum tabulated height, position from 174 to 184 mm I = 3.03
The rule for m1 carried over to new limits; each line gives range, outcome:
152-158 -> 3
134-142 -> 2.5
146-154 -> 2.93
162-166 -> 2.94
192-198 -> 2.84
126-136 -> 2.5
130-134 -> 2.4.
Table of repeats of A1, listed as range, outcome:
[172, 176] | 2.96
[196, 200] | 2.63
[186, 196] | 2.91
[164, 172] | 2.95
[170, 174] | 2.96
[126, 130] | 2.71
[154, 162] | 3.02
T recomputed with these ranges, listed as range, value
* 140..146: 2.81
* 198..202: 2.44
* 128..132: 2.54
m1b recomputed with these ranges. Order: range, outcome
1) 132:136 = 2.28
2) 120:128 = 2.94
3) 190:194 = 2.84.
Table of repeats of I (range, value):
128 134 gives 2.24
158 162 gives 2.93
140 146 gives 2.69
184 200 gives 2.48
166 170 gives 2.83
